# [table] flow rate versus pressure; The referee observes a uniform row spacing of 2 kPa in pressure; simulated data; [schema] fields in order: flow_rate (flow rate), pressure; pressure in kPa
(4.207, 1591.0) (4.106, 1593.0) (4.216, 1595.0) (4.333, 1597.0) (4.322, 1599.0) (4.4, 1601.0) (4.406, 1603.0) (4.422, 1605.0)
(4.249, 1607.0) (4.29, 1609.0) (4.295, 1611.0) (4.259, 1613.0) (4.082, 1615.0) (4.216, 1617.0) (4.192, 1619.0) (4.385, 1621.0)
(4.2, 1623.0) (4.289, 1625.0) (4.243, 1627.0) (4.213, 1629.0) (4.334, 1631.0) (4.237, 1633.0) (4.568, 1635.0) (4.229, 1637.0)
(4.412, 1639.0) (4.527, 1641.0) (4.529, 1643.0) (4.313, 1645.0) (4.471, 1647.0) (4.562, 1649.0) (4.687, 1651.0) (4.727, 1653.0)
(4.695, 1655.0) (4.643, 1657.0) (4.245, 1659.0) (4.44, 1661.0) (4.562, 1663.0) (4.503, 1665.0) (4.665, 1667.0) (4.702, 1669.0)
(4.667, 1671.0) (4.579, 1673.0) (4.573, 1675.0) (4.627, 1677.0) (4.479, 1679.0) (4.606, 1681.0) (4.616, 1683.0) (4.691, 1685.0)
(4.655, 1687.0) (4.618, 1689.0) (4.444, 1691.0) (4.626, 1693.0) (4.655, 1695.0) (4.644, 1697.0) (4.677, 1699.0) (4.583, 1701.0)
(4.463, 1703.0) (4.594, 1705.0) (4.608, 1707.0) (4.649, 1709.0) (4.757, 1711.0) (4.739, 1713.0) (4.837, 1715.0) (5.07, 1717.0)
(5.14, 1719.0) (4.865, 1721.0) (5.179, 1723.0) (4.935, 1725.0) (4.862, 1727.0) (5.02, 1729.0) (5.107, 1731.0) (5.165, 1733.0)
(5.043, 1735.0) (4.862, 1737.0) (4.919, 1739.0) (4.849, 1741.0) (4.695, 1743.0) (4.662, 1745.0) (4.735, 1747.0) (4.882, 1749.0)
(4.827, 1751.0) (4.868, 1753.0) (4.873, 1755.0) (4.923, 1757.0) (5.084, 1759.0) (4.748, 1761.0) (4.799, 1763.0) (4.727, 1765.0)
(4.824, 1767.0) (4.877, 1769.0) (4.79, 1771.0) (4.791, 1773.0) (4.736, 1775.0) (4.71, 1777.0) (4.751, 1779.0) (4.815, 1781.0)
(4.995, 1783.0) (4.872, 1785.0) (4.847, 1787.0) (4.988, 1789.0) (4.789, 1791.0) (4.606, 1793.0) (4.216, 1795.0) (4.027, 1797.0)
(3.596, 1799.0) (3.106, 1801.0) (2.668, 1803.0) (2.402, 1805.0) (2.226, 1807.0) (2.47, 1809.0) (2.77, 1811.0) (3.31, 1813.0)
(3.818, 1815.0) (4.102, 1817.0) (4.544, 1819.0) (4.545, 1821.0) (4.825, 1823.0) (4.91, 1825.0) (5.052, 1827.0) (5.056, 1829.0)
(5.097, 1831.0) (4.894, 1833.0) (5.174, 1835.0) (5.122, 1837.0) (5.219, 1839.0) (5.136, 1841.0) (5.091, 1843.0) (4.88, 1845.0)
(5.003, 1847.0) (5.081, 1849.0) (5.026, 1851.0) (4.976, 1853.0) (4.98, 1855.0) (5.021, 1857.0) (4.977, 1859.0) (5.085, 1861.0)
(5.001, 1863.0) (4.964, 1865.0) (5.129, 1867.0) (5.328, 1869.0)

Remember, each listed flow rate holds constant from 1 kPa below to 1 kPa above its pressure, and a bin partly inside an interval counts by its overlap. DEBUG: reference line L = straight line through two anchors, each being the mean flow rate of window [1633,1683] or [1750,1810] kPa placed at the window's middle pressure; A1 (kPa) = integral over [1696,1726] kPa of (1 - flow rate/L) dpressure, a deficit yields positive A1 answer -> -2.2 kPa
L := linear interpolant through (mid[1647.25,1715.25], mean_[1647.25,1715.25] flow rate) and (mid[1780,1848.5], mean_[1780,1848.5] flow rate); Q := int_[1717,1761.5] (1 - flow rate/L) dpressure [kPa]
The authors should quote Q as -4.3 kPa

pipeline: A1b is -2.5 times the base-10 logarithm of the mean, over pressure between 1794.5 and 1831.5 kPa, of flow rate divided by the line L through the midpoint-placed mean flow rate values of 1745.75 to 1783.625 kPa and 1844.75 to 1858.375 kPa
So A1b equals 0.280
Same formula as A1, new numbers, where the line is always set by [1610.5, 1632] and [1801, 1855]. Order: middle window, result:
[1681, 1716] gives -2.89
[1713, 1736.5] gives -3.87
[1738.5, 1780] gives -4.78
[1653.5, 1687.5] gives -2.52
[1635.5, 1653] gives -0.93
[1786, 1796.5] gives -0.79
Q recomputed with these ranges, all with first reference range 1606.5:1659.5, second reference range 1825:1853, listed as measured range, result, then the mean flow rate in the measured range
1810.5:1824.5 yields 2.6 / 4.06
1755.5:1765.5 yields -0.1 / 4.86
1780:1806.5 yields 4.3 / 4.11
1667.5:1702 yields -0.5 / 4.61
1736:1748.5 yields -0.1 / 4.79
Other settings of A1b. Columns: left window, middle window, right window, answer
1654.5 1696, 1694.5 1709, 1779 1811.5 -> -0.04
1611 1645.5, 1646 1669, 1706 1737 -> -0.02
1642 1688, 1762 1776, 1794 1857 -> -0.09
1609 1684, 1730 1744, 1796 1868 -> -0.12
